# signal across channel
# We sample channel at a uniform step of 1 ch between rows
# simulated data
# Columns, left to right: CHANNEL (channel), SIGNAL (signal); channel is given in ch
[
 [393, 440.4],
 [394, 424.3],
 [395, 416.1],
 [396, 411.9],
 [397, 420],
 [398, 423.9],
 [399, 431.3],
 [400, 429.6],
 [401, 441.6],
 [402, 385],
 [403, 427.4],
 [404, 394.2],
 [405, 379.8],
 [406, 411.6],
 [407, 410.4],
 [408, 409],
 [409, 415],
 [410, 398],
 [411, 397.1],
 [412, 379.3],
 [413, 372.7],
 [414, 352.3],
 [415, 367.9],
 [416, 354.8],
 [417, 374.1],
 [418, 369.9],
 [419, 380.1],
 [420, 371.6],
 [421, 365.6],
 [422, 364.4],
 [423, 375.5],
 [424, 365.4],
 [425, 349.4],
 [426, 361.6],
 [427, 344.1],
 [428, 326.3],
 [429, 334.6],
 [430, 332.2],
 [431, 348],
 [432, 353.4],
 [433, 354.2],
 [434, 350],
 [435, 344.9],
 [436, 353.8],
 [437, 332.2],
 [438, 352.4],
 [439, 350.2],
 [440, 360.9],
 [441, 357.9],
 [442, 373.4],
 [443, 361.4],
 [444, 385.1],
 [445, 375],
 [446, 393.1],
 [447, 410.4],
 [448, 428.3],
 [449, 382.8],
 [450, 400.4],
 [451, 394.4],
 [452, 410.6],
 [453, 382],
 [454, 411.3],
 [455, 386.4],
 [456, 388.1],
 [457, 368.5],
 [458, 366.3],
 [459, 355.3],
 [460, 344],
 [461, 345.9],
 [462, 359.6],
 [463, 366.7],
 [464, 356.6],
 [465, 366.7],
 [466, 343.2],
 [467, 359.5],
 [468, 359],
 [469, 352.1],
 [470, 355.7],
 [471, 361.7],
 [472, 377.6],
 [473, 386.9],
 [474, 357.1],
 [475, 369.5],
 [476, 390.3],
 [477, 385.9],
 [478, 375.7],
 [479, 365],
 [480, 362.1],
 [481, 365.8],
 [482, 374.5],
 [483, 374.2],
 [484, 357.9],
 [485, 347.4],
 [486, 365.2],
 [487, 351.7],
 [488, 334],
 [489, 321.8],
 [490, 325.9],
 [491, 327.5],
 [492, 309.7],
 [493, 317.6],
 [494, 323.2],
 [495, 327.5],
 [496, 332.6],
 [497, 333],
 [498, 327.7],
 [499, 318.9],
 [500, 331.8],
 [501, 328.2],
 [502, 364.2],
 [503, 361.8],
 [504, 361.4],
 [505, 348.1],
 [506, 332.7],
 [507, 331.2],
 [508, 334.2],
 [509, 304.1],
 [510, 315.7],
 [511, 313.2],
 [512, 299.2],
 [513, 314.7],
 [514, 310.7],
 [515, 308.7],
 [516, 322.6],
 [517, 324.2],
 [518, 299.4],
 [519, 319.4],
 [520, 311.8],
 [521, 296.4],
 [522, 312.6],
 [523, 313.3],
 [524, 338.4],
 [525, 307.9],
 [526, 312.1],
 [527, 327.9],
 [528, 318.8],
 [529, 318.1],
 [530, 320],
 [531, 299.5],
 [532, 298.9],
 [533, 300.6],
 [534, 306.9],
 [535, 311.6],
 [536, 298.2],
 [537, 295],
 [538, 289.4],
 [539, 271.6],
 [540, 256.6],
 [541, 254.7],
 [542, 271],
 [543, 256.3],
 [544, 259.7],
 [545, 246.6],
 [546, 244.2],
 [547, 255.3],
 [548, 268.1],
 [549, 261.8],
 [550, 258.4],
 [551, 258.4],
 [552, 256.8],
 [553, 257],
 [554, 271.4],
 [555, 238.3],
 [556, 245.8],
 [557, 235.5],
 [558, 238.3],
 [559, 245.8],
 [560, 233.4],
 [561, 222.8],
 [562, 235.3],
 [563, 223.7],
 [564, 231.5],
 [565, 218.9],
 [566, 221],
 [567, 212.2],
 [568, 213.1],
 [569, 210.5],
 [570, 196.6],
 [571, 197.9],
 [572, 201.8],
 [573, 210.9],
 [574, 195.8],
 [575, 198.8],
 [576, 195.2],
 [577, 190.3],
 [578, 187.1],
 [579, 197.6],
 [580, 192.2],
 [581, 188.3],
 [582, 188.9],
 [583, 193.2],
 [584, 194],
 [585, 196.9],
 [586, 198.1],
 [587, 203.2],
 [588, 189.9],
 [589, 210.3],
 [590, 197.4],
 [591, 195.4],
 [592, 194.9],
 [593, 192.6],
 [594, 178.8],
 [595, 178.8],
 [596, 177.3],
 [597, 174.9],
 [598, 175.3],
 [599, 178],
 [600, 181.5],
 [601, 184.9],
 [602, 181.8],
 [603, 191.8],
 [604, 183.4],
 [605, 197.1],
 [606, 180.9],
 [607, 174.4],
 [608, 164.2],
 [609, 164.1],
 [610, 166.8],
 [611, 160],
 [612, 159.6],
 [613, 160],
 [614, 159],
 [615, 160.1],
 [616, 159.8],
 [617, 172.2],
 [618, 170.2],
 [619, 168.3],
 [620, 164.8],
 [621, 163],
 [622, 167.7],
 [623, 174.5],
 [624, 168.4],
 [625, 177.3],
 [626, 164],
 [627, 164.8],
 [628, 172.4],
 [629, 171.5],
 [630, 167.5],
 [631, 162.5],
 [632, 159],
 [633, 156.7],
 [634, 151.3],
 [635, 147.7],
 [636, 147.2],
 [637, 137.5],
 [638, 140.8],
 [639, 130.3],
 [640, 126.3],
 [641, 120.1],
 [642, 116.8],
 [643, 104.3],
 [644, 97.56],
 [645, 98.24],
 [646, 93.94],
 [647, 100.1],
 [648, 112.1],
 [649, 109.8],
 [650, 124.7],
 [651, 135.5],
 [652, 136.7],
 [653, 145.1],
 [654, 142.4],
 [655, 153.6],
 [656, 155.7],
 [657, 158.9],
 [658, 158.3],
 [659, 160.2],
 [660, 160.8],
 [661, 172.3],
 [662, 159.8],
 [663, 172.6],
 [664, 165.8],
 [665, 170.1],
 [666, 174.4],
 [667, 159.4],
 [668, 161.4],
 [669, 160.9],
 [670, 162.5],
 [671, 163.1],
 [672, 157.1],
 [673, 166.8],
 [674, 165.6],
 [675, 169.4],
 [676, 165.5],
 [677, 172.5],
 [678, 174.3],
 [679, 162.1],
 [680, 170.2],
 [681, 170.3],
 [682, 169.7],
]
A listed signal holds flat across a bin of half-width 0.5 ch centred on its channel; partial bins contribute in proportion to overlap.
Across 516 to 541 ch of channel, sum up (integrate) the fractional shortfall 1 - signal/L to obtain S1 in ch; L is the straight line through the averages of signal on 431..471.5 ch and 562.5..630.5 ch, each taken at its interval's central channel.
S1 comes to -3.17 ch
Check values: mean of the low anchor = 369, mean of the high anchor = 185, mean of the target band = 305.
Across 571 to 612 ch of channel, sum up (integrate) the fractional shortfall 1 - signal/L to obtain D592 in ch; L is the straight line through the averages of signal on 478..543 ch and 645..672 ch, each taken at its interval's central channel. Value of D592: 7.1 ch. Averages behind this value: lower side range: 322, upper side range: 148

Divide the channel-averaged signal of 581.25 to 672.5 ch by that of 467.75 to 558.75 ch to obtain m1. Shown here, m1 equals 0.5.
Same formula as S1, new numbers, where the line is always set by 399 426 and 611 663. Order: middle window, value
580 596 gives 0.6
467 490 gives -3.3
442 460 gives -2.1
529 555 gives -2.7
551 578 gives 0.3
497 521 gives -3.4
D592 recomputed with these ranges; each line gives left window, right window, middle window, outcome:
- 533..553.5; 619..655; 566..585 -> 2.3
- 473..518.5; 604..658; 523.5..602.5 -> 3.9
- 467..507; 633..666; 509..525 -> -0.1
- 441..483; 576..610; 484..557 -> -3.8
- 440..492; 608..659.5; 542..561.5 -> 0.4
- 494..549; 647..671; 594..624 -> 5.2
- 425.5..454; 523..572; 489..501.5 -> -0.5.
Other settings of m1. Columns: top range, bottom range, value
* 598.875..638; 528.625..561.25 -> 0.62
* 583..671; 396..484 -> 0.43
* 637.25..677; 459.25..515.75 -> 0.42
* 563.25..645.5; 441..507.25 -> 0.49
